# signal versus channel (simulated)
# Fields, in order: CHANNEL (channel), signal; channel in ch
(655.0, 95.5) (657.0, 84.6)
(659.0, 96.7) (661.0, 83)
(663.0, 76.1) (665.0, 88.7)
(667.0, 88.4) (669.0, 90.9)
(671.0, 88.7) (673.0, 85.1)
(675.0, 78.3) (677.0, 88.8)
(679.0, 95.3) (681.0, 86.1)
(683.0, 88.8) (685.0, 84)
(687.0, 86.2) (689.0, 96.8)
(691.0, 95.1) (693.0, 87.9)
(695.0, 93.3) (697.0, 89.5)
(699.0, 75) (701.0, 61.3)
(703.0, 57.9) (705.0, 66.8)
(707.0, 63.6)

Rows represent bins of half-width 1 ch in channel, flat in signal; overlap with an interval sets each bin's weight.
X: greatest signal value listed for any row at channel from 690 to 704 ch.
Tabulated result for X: 95.1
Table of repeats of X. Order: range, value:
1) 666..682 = 95.3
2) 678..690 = 96.8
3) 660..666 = 88.7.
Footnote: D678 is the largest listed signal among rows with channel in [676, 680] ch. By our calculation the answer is 95.3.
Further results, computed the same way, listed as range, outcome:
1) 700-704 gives 61.3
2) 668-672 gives 90.9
